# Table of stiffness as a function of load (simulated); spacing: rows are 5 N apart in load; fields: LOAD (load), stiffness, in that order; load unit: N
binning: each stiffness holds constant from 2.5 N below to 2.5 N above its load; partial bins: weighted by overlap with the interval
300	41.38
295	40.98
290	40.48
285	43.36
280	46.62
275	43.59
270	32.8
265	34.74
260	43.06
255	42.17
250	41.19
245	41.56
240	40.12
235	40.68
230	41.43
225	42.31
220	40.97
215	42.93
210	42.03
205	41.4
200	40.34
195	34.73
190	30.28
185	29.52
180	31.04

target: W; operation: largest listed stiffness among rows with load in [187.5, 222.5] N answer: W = 42.93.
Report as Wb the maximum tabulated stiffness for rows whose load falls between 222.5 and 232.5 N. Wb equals 42.31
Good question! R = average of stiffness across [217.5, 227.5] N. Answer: 41.6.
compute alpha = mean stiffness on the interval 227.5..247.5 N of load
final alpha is 40.9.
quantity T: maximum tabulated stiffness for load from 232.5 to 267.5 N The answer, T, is 43.06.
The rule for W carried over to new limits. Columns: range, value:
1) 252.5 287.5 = 46.62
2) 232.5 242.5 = 40.68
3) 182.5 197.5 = 34.73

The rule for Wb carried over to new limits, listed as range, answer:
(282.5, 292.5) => 43.36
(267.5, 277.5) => 43.59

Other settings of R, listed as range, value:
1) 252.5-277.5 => 39.3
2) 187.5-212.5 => 37.8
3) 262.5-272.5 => 33.8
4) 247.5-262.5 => 42.1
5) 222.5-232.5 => 41.9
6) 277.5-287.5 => 45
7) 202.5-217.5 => 42.1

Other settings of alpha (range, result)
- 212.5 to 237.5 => 41.7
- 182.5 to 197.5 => 31.5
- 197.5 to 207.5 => 40.9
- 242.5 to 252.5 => 41.4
